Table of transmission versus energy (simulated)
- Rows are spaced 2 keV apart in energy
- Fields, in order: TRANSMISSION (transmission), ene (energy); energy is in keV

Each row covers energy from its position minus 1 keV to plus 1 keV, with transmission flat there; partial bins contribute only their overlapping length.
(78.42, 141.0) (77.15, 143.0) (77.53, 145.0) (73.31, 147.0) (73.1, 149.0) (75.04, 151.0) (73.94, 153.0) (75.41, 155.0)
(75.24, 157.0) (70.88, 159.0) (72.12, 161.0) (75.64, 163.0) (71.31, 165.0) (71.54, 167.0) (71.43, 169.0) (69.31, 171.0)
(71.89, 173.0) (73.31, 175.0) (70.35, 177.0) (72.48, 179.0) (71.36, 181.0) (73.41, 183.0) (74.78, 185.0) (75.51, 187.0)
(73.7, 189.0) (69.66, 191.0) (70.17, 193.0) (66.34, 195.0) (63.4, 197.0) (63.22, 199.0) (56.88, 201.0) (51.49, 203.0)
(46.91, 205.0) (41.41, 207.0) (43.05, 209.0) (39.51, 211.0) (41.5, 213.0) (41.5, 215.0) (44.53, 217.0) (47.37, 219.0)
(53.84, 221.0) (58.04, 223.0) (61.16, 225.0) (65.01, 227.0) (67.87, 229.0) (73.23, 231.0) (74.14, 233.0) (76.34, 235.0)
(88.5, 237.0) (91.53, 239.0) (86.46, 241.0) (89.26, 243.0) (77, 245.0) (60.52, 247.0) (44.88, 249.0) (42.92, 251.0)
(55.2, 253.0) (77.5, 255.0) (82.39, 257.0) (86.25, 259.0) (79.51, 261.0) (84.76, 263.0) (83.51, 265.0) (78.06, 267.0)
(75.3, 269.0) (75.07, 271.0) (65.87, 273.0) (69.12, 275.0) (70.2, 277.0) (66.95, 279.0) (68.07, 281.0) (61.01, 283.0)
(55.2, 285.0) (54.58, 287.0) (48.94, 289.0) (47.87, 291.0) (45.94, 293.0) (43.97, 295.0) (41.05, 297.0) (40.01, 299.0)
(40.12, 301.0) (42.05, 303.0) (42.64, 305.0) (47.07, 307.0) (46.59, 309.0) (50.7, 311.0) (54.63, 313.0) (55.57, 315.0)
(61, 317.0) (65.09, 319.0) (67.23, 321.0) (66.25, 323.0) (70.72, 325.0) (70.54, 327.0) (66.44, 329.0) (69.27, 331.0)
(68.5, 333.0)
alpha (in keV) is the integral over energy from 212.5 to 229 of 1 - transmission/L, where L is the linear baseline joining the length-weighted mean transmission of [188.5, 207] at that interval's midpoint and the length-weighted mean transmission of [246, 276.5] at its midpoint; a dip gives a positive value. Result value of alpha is 2.99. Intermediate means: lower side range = 61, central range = 52.9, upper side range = 70.7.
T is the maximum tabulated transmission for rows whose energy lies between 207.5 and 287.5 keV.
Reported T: 91.53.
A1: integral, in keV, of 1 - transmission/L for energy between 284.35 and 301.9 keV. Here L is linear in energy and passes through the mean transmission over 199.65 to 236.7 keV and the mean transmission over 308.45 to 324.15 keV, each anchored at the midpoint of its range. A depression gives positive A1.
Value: 3.5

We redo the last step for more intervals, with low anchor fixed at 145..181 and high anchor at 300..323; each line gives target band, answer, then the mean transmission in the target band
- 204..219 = 5.3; 42.9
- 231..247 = -4.8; 81.3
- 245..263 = -2.2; 67.8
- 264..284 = -4.7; 71.3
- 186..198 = -0.2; 69.8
